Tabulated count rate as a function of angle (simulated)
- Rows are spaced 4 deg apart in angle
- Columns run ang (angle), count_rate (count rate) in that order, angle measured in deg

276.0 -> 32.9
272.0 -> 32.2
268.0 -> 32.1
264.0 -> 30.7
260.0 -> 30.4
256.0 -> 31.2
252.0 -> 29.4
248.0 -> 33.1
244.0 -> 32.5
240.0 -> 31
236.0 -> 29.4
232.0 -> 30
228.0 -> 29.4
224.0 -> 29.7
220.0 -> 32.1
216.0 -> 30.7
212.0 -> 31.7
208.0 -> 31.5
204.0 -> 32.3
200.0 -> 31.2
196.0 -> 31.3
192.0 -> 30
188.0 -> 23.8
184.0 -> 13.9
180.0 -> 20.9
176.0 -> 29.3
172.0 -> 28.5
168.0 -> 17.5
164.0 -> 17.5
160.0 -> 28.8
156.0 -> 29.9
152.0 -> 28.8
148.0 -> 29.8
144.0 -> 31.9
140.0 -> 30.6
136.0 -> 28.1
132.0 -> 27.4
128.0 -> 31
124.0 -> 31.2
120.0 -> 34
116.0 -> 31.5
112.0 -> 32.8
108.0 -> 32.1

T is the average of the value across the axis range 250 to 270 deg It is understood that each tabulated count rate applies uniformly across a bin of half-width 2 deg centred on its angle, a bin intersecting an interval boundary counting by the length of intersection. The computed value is 30.8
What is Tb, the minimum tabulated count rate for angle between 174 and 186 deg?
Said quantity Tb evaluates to 13.9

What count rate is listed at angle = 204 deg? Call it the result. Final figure 32.3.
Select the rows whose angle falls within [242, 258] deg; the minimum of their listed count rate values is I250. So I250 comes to 29.4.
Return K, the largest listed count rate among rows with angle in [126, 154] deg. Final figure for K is 31.9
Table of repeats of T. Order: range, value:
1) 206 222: 31.5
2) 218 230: 30.4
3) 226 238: 29.6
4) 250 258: 30.3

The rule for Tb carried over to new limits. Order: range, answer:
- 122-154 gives 27.4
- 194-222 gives 30.7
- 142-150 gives 29.8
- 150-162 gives 28.8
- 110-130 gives 31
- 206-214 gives 31.5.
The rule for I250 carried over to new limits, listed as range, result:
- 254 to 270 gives 30.4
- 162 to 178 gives 17.5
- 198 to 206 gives 31.2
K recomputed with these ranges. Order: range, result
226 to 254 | 33.1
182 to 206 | 32.3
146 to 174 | 29.9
